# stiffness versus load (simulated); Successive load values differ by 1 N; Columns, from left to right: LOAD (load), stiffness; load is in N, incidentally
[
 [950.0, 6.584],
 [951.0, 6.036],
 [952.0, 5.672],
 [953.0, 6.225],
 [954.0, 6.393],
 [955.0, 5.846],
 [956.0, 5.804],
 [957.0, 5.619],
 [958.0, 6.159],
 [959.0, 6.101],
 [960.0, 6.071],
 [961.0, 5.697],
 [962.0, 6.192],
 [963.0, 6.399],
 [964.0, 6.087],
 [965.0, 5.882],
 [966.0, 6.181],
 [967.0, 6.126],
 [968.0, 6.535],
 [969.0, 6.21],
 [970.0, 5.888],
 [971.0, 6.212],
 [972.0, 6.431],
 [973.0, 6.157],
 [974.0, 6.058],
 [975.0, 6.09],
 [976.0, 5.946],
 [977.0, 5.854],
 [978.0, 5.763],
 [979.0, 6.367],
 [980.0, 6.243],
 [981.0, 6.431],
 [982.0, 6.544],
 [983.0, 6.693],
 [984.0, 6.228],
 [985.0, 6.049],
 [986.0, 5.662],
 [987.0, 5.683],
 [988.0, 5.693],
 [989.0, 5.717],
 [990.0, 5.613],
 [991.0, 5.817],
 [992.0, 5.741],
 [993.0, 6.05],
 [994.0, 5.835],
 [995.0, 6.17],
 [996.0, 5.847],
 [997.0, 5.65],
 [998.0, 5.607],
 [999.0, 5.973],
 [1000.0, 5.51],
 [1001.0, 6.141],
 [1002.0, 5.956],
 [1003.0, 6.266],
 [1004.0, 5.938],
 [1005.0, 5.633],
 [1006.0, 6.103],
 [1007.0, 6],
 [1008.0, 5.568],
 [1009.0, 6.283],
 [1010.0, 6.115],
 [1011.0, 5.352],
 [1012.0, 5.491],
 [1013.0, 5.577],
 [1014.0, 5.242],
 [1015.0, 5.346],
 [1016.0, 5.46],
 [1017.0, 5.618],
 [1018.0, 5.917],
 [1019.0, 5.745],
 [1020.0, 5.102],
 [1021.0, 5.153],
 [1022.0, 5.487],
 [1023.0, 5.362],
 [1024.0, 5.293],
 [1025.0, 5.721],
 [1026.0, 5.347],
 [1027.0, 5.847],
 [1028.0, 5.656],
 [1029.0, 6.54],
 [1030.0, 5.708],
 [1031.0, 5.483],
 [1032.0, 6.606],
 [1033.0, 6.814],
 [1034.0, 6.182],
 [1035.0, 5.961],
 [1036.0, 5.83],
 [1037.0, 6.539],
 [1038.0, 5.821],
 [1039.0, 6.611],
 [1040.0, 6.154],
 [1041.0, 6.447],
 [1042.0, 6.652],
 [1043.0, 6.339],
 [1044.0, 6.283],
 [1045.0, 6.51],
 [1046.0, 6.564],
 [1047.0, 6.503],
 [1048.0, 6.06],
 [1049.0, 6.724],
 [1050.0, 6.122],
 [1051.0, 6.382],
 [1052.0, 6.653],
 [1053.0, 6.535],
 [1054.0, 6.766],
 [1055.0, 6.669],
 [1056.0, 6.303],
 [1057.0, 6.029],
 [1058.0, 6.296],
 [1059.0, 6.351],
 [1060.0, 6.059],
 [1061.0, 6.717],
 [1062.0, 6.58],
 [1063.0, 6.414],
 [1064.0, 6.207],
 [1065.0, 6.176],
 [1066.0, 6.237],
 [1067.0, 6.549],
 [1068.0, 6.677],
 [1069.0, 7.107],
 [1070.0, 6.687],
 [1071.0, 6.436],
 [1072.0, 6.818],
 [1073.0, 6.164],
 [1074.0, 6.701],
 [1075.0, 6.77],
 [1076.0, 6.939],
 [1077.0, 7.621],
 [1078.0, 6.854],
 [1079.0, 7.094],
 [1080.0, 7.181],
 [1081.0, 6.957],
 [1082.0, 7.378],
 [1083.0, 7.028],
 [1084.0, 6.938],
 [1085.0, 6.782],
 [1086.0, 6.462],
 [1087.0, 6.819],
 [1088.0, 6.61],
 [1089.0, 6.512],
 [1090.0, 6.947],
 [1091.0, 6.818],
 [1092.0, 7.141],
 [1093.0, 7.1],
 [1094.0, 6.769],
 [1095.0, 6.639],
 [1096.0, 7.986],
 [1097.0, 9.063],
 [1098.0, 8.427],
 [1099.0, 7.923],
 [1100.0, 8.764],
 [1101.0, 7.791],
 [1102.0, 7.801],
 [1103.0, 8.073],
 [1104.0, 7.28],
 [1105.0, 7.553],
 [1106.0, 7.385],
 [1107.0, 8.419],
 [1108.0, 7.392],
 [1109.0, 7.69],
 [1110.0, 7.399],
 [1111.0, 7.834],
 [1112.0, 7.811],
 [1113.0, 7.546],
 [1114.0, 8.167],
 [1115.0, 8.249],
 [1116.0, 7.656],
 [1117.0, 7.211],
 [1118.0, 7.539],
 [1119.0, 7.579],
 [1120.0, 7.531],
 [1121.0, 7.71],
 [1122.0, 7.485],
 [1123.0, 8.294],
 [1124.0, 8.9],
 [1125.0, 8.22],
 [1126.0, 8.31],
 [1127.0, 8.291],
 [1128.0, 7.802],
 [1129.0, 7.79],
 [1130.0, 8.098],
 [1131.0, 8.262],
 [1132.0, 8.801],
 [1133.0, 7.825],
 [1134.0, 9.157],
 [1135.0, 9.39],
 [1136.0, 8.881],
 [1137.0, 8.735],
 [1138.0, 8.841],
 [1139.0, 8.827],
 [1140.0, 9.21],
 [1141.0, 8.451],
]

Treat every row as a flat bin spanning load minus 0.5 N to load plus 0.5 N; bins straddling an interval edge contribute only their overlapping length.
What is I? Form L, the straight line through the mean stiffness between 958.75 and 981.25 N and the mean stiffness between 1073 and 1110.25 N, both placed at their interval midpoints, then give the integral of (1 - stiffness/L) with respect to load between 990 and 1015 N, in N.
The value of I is 2.4 N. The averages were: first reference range 6.12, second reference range 7.31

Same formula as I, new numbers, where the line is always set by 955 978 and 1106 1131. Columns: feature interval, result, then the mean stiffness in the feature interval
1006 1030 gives 3.8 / 5.63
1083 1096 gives 1.2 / 6.85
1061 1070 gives 0.9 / 6.52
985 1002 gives 1.5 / 5.81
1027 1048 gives 2.0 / 6.25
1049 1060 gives 1.1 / 6.41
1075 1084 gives 0.4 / 7.1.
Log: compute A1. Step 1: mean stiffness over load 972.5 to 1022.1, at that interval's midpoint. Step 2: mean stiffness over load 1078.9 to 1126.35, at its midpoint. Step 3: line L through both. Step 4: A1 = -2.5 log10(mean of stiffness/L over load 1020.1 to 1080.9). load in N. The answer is 0.06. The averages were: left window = 5.85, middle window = 6.33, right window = 7.55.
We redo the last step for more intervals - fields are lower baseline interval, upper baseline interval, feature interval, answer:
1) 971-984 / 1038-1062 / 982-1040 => 0.084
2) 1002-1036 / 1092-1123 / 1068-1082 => 0.019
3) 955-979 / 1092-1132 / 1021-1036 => 0.170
